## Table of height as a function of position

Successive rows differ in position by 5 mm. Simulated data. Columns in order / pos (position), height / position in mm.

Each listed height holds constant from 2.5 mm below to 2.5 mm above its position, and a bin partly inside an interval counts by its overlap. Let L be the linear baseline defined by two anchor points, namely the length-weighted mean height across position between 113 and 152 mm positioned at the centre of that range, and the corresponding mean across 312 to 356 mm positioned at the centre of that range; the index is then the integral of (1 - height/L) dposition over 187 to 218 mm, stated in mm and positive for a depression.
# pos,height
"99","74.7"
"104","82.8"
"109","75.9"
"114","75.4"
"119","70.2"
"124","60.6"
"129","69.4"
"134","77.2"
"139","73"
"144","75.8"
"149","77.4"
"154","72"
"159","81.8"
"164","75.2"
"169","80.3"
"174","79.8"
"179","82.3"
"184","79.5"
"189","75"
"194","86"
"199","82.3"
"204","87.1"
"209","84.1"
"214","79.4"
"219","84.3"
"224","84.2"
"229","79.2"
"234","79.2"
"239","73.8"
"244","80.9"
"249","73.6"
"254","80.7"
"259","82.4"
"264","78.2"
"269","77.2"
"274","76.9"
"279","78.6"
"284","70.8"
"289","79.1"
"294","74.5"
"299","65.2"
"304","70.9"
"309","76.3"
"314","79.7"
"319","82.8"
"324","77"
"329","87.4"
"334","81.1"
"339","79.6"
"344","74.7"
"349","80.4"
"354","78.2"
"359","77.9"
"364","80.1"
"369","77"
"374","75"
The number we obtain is -3.1 mm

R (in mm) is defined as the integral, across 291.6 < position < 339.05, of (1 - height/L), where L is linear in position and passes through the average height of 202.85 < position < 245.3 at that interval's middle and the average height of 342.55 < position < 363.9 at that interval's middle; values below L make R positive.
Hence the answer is 1.03 mm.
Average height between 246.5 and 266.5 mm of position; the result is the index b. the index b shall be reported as 78.7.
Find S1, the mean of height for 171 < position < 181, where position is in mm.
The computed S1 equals 81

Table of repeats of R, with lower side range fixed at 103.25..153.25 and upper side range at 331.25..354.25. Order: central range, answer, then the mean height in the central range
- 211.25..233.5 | -1.7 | 81.6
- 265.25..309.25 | 1.8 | 74.4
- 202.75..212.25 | -1.2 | 84.9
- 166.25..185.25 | -1.5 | 80.5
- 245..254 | 0.0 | 76.8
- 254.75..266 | -0.5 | 80.5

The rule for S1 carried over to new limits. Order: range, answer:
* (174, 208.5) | 82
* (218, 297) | 78.2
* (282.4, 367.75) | 77.5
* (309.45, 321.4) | 80.4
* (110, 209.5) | 77.1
